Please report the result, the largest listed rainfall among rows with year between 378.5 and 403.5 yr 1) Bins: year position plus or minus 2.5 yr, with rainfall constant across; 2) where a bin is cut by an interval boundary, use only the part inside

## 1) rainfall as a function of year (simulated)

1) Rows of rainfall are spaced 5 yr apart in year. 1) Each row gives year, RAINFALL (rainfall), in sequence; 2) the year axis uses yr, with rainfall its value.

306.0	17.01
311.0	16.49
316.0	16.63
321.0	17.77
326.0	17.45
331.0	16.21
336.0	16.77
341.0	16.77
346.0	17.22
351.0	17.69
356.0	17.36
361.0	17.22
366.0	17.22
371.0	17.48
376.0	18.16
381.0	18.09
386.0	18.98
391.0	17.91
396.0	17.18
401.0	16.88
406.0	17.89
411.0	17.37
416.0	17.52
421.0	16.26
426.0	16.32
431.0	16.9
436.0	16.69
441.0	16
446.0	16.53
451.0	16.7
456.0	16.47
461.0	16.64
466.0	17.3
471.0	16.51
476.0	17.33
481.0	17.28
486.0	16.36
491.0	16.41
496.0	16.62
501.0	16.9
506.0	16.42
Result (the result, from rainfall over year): 18.98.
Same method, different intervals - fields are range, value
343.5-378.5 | 18.16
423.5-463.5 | 16.9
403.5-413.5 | 17.89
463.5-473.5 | 17.3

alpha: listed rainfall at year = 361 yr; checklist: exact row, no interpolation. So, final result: 17.22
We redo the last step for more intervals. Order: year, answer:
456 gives 16.47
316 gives 16.63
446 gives 16.53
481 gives 17.28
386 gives 18.98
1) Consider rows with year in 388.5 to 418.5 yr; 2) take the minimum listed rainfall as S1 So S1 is 16.88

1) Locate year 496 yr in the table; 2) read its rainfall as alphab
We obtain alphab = 16.62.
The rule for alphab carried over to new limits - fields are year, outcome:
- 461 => 16.64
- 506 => 16.42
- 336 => 16.77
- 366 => 17.22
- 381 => 18.09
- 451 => 16.7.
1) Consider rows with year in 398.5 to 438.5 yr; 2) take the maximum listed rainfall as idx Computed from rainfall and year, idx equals 17.89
